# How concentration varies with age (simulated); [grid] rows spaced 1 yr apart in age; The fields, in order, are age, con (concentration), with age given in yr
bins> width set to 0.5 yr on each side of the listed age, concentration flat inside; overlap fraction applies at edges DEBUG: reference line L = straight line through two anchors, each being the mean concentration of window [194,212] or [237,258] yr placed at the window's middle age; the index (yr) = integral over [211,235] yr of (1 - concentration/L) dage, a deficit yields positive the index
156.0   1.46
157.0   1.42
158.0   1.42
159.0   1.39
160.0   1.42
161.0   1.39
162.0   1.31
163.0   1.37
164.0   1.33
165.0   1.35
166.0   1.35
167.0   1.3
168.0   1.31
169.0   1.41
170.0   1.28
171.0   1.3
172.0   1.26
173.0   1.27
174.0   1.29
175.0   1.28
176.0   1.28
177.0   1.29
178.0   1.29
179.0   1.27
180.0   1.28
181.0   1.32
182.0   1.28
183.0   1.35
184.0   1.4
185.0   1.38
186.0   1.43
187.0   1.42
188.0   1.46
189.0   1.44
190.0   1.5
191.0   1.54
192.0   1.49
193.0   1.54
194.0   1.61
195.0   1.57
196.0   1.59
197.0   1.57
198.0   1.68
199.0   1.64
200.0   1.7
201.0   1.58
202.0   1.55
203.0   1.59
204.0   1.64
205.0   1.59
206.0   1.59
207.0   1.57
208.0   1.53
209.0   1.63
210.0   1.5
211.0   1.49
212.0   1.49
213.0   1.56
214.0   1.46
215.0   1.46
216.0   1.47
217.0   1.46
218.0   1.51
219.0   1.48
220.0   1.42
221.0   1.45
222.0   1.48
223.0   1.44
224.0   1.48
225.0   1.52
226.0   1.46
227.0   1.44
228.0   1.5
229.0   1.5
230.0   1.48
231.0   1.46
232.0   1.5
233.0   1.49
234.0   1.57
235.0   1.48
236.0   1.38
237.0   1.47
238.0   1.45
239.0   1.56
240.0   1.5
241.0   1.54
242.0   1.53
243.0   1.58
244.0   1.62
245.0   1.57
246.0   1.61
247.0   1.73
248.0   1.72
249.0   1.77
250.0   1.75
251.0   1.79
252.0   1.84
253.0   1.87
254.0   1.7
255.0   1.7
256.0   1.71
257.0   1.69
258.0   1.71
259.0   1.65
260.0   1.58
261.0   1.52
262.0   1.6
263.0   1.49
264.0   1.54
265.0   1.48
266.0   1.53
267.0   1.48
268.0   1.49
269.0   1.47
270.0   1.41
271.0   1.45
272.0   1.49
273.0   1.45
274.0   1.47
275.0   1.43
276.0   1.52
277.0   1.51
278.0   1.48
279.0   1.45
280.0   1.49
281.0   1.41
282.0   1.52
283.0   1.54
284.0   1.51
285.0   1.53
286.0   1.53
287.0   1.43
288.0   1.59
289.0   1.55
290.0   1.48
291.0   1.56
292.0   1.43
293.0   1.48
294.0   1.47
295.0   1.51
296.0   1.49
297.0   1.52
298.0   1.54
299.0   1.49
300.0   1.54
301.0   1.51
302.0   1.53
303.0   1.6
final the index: 2.0 yr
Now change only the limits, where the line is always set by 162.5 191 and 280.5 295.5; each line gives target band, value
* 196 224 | -3.0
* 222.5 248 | -1.6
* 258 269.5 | -0.6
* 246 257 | -2.3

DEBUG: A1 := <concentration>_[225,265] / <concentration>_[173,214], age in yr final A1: 1.1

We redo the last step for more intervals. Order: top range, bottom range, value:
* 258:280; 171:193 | 1.11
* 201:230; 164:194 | 1.11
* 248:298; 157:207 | 1.09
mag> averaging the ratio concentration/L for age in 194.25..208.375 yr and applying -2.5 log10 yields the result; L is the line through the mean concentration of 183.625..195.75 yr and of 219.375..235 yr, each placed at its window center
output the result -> -0.08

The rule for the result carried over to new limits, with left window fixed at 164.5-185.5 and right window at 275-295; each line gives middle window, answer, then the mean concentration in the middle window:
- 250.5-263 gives -0.17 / 1.69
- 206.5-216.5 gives -0.11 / 1.52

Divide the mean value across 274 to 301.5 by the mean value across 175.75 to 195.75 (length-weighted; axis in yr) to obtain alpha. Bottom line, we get 1.1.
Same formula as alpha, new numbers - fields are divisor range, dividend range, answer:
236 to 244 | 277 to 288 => 0.99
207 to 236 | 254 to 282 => 1.03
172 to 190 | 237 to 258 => 1.24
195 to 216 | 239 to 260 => 1.07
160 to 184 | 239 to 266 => 1.25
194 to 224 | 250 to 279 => 1.02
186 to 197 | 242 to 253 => 1.12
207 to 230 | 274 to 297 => 1.00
